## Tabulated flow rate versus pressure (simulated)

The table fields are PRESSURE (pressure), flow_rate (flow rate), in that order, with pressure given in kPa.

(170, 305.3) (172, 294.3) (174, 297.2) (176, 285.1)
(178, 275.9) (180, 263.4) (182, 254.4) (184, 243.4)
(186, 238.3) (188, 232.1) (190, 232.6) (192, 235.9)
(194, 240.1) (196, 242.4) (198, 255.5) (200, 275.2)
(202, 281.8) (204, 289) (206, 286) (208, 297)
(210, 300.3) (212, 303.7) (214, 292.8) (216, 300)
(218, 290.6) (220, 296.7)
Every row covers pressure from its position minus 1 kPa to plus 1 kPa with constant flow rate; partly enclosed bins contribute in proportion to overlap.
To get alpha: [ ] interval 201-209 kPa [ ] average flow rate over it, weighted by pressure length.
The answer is 288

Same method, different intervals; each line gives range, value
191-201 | 250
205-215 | 296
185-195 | 236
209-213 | 302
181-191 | 240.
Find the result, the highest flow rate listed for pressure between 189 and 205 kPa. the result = 289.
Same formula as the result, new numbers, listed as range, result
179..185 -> 263.4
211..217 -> 303.7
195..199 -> 255.5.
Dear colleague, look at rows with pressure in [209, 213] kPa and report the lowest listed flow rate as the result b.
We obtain 300.3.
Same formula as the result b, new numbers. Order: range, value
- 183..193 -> 232.1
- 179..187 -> 238.3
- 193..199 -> 240.1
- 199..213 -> 275.2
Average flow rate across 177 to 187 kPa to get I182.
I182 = 255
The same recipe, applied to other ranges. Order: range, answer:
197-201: 265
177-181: 270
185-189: 235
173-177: 291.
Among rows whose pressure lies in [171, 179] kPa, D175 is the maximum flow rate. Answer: 297.2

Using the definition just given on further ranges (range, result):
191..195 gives 240.1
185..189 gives 238.3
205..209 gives 297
